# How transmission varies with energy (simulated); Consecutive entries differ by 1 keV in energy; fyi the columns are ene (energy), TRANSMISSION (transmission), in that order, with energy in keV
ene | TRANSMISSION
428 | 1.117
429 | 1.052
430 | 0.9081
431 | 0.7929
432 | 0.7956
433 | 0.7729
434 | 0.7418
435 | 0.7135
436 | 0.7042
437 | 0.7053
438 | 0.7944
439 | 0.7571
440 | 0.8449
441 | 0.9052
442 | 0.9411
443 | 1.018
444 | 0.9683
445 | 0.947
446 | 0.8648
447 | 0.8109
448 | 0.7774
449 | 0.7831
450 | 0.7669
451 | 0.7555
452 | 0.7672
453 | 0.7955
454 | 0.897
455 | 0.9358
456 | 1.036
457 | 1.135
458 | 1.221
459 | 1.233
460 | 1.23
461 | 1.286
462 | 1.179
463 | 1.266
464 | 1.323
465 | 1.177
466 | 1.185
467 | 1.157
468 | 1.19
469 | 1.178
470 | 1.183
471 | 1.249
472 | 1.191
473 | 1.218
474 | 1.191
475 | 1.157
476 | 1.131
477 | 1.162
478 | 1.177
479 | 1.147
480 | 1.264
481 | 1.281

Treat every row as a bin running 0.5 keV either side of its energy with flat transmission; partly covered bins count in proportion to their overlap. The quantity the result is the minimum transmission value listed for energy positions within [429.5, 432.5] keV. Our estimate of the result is 0.7929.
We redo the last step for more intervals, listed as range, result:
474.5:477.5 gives 1.131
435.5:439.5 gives 0.7042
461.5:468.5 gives 1.157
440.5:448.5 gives 0.7774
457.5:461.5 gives 1.221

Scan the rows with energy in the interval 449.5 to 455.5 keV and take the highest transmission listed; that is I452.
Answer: 0.9358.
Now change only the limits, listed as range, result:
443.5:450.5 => 0.9683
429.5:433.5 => 0.9081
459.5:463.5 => 1.286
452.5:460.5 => 1.233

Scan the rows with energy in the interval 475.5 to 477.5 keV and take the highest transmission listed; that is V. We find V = 1.162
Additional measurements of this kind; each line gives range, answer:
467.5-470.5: 1.19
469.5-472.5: 1.249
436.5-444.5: 1.018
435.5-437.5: 0.7053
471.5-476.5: 1.218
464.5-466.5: 1.185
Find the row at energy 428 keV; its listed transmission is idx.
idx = 1.117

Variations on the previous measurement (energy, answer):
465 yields 1.177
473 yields 1.218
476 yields 1.131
